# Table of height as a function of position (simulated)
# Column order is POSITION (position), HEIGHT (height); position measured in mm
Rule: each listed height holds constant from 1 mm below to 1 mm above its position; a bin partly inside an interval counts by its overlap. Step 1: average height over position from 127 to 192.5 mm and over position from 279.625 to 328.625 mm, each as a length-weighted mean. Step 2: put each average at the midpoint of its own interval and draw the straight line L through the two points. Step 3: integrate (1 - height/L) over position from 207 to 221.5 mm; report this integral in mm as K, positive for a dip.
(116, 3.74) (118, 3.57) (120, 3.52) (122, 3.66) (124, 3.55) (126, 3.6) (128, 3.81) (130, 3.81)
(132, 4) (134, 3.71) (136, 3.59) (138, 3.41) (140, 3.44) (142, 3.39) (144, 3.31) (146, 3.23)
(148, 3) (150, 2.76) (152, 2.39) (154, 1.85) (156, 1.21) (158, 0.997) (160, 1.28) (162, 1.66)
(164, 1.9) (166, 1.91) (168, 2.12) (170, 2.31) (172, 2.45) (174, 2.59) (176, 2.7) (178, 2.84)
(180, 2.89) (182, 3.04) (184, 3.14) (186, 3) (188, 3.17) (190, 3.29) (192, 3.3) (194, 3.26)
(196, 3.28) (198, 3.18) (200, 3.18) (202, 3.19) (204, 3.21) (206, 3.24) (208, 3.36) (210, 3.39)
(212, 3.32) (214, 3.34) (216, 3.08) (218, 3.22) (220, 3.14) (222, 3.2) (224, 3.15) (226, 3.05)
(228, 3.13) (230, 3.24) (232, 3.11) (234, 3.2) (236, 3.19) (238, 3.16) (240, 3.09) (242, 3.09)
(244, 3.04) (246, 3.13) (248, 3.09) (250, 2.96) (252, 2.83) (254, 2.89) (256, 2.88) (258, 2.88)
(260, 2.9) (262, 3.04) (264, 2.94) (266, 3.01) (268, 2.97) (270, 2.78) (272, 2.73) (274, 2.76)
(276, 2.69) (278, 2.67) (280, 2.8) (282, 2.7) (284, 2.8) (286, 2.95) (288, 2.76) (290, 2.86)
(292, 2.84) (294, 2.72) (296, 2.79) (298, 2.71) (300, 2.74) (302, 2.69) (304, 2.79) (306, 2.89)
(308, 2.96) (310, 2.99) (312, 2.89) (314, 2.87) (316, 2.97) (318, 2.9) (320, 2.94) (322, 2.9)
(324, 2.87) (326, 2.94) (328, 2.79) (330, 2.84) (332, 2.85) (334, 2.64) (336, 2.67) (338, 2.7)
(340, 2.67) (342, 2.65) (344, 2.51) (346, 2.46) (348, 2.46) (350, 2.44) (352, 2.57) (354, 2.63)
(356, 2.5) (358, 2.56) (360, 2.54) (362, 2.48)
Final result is -2.4 mm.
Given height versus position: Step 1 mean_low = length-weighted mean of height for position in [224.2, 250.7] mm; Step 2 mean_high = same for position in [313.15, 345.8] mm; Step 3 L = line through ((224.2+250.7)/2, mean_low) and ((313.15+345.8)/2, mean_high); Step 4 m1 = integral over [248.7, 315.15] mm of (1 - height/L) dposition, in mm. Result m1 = 2.6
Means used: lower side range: 3.12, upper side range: 2.79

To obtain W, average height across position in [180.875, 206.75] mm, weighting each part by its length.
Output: 3.19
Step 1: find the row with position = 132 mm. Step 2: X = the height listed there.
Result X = 4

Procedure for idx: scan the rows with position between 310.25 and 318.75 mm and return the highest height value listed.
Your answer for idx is 2.97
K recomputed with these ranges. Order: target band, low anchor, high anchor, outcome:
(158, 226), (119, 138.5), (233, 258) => 9.2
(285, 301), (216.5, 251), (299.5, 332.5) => 0.8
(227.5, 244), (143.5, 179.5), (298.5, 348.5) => -4.3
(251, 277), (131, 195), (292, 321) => -0.6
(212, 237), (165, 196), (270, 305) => -3.4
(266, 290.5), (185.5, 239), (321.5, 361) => 1.1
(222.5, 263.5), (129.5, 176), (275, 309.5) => -4.9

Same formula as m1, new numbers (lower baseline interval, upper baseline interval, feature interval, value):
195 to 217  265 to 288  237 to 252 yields -0.3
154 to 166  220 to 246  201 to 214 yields -3.7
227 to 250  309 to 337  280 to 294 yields 0.8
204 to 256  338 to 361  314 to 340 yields -1.6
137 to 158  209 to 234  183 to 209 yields -1.6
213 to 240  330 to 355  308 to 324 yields -1.1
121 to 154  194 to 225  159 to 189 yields 7.5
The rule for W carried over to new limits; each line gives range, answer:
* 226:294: 2.94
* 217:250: 3.13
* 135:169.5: 2.44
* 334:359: 2.57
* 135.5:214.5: 2.79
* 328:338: 2.75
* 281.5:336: 2.83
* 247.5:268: 2.94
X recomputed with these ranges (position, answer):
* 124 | 3.55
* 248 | 3.09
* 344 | 2.51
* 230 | 3.24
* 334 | 2.64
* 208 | 3.36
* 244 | 3.04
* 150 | 2.76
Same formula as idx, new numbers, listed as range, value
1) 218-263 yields 3.24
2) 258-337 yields 3.04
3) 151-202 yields 3.3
